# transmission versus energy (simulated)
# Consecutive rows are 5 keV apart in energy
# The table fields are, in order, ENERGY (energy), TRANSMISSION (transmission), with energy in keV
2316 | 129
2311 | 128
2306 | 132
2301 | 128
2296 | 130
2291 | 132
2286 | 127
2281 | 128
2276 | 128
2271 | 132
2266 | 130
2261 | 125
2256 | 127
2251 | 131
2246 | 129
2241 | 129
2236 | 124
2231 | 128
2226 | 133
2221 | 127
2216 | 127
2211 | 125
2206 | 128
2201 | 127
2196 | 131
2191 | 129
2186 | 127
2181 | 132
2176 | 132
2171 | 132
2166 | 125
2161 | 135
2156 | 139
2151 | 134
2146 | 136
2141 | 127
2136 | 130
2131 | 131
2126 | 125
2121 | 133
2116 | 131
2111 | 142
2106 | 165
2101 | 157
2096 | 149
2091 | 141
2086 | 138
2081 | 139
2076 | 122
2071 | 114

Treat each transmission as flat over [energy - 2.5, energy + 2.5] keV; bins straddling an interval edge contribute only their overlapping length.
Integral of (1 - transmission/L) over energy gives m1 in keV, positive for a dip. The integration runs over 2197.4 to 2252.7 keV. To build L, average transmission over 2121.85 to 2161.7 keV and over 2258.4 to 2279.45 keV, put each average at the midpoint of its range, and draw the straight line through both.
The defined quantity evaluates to 0.8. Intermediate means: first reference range 132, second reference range 129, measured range 128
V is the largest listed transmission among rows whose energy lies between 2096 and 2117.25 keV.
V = 165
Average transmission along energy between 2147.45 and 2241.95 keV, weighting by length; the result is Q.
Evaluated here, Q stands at 130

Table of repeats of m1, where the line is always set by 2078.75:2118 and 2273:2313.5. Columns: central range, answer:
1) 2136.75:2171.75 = 2.1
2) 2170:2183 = 0.6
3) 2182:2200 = 1.1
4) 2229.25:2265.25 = 1.4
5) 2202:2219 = 1.2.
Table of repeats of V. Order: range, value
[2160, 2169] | 135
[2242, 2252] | 131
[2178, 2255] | 133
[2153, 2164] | 139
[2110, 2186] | 142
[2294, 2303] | 130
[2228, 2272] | 132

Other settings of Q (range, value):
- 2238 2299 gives 129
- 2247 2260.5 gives 128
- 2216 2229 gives 129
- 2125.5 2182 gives 132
